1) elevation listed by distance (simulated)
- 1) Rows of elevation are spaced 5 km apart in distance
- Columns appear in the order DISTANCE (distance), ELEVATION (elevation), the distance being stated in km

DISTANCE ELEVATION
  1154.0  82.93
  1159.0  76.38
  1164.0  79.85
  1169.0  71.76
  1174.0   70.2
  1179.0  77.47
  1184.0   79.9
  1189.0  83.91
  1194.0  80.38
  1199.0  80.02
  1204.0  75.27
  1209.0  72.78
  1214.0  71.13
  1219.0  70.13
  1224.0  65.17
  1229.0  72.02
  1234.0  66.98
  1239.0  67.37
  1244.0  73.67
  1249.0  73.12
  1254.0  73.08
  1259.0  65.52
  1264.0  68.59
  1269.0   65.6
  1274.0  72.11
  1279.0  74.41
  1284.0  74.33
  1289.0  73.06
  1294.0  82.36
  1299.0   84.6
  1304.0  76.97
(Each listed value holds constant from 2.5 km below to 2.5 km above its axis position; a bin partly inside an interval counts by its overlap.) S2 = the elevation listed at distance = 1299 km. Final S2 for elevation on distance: 84.6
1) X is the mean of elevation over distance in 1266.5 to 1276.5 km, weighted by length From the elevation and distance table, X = 68.9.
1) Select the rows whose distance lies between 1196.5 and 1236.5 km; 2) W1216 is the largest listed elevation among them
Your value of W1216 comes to 80.02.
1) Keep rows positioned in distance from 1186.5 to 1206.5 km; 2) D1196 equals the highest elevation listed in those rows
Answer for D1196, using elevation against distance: 83.91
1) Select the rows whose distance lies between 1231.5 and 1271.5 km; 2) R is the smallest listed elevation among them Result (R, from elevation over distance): 65.52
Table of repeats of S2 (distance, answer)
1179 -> 77.47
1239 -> 67.37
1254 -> 73.08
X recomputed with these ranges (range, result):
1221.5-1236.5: 68.1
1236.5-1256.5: 71.8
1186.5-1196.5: 82.1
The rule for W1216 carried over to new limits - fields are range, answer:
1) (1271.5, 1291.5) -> 74.41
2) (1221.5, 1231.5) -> 72.02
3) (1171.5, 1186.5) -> 79.9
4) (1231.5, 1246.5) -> 73.67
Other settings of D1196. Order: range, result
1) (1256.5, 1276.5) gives 72.11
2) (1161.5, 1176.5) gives 79.85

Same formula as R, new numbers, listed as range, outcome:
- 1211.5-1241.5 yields 65.17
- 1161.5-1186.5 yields 70.2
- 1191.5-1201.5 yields 80.02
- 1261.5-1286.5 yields 65.6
